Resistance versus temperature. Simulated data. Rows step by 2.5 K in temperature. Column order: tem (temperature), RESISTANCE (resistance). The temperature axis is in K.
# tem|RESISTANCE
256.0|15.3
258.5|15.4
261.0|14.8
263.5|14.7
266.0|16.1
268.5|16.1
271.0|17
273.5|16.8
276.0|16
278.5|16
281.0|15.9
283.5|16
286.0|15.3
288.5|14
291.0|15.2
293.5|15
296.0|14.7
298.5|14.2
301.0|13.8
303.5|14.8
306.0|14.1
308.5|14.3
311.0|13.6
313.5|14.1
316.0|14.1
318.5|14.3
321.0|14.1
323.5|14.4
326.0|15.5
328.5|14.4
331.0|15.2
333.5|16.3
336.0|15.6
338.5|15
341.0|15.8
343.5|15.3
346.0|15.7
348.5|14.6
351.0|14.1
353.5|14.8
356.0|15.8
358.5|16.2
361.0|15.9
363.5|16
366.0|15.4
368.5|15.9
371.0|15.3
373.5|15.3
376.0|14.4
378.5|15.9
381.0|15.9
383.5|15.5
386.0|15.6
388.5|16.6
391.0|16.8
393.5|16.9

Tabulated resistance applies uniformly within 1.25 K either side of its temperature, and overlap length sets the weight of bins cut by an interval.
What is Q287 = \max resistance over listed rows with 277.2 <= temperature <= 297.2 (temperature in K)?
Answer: 16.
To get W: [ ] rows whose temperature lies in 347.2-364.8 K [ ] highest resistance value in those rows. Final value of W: 16.2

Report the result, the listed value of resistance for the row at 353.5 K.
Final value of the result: 14.8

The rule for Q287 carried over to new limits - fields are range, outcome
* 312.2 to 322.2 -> 14.3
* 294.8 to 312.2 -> 14.8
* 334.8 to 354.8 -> 15.8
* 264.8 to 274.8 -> 17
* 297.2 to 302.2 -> 14.2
